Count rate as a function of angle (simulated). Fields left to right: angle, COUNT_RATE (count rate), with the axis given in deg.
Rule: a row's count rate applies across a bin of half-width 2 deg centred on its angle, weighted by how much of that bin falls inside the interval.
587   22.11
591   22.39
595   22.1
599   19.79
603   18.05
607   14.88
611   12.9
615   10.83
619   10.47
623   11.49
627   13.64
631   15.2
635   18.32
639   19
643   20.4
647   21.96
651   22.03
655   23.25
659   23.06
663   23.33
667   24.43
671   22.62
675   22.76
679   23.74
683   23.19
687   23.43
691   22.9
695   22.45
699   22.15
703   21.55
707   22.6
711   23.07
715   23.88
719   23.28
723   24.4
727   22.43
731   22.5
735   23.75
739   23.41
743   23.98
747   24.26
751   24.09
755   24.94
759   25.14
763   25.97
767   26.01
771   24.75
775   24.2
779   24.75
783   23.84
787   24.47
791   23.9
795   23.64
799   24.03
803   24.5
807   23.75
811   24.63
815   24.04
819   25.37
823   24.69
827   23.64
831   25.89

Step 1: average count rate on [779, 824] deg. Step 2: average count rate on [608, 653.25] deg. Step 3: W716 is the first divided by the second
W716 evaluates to 1.5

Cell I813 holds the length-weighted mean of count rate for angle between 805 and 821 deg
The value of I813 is 24.4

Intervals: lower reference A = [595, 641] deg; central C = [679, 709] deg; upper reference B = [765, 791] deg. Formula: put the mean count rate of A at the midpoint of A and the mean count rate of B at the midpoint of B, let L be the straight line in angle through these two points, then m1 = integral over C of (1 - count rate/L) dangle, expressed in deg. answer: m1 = -4.6 deg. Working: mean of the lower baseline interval 15.3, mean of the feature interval 22.7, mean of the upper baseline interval 24.6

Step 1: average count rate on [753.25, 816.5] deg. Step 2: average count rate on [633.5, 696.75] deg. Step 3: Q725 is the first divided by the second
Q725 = 1.1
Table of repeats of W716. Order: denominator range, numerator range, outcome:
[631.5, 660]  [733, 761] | 1.17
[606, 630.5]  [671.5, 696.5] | 1.85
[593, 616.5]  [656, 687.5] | 1.41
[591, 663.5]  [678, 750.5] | 1.30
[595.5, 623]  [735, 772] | 1.68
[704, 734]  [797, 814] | 1.05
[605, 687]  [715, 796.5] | 1.27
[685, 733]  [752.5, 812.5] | 1.07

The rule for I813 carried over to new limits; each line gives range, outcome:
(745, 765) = 24.9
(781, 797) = 24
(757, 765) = 25.6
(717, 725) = 23.8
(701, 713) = 22.4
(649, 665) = 22.9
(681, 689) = 23.3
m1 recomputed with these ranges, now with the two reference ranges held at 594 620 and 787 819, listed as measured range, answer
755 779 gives -2.7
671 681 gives -2.5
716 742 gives -3.0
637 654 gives -3.7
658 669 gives -3.4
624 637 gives 0.9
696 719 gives -3.1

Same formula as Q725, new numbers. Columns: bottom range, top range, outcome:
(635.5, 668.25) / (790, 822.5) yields 1.11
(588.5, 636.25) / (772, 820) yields 1.53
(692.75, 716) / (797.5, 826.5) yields 1.08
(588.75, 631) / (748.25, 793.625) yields 1.58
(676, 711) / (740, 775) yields 1.09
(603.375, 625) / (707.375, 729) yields 1.86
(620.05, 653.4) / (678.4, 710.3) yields 1.29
